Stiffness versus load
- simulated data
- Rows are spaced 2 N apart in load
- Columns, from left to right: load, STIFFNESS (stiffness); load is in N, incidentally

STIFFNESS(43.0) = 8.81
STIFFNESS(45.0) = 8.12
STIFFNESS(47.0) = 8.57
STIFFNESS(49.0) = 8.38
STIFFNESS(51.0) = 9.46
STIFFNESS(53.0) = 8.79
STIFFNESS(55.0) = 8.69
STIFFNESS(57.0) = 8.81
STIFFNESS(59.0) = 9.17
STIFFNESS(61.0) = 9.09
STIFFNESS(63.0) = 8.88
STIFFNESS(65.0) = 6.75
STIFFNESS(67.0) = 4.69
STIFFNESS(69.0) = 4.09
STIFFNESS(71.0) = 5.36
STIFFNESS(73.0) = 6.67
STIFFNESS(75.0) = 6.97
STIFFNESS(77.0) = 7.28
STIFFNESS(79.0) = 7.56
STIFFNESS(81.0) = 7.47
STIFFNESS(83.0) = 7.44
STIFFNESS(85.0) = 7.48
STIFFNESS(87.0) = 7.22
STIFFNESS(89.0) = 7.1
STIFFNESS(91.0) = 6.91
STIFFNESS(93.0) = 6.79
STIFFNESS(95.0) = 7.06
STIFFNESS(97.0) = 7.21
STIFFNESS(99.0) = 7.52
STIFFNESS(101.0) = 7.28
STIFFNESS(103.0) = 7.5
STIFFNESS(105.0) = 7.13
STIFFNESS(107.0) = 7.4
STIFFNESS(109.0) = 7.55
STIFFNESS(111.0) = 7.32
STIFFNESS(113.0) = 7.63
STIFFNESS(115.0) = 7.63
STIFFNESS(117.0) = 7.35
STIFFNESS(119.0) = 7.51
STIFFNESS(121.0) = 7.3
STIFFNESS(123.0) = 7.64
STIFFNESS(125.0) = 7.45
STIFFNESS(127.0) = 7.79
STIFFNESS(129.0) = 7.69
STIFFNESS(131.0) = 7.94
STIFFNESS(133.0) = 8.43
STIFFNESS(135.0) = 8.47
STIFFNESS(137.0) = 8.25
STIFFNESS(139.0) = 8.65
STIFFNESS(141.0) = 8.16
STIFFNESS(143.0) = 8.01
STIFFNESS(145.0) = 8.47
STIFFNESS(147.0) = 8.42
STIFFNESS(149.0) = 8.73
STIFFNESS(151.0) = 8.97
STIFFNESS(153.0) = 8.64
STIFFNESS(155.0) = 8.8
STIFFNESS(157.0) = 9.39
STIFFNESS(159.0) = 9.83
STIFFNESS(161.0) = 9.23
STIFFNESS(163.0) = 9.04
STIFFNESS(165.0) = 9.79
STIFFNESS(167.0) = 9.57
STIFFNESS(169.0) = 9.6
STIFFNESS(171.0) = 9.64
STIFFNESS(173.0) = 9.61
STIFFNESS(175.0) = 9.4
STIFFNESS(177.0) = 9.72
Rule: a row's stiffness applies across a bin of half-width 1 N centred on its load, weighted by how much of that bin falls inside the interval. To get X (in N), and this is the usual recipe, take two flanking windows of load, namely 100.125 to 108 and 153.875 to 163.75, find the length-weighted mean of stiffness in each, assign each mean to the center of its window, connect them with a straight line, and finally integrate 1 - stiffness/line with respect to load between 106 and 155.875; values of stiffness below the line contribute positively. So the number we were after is 1.6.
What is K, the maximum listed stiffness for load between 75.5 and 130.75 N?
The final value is 7.79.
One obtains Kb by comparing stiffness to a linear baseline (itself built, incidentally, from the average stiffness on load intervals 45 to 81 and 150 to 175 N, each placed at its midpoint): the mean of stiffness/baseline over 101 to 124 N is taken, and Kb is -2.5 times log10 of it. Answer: 0.14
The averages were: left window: 7.61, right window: 9.34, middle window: 7.44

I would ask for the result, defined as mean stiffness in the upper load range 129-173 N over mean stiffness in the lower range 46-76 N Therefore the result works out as 1.16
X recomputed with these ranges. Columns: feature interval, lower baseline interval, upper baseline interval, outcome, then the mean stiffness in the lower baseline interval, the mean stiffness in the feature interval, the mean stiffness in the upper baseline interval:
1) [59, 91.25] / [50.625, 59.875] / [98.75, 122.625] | 5.3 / 8.95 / 7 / 7.43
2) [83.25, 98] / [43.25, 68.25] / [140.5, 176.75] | 2.4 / 8.26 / 7.13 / 9.1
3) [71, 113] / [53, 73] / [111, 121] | 1.2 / 7.33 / 7.21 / 7.49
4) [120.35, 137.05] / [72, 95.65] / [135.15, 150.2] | 0.5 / 7.16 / 7.88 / 8.4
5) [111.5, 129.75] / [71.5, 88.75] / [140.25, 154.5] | 1.0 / 7.2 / 7.55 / 8.5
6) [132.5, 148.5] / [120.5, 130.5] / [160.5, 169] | -0.1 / 7.61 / 8.37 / 9.44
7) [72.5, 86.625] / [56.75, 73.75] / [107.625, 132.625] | -0.3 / 6.99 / 7.29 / 7.59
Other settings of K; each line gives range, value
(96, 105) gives 7.52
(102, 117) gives 7.63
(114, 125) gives 7.64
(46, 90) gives 9.46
